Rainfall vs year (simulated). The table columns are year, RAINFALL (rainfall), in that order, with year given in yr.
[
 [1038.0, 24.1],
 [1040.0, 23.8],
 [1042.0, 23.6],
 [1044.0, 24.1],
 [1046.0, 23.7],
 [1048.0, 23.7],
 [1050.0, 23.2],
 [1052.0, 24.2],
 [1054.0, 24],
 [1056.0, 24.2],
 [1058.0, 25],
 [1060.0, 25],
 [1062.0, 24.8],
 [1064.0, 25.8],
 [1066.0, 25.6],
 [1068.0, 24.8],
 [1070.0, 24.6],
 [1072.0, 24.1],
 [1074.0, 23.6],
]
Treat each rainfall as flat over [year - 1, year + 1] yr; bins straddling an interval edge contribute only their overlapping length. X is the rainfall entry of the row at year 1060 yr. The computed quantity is 25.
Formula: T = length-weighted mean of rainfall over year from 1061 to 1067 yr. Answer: 25.4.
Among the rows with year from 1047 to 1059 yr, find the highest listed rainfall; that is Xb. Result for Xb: 25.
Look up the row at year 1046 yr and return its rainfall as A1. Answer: 23.7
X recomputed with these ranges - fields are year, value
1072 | 24.1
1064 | 25.8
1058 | 25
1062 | 24.8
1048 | 23.7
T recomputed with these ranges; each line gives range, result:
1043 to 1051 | 23.7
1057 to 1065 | 25.1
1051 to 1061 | 24.5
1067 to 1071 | 24.7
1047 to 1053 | 23.7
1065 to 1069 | 25.2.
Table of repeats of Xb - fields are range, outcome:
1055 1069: 25.8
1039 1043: 23.8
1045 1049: 23.7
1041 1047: 24.1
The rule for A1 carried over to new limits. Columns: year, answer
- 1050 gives 23.2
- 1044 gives 24.1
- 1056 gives 24.2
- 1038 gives 24.1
